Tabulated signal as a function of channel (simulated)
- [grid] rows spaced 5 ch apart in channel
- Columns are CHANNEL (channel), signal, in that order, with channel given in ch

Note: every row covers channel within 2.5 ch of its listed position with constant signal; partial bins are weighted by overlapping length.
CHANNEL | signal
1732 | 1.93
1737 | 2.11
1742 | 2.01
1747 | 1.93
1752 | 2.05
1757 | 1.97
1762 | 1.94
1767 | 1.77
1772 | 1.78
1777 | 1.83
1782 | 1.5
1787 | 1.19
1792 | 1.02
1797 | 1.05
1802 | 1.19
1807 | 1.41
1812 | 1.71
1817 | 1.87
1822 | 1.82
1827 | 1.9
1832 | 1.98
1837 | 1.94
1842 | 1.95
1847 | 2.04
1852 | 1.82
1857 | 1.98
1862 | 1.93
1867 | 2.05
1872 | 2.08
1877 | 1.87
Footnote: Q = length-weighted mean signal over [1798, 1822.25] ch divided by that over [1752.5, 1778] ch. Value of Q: 0.82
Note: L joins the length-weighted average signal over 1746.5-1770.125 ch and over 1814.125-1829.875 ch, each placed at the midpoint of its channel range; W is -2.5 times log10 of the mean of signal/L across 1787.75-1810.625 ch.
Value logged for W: 0.49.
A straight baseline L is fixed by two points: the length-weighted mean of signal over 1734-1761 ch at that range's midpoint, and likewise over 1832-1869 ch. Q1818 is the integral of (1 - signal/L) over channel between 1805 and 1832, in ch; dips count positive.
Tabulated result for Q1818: 2.8 ch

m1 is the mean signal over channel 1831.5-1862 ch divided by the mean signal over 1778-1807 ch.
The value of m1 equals 1.6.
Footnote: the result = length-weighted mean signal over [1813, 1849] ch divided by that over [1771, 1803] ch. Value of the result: 1.42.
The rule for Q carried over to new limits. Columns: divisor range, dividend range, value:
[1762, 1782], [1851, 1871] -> 1.11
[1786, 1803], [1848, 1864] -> 1.75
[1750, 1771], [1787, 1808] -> 0.60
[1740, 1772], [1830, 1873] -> 1.02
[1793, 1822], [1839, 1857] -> 1.33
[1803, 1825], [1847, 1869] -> 1.17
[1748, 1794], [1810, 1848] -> 1.12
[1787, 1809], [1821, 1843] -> 1.65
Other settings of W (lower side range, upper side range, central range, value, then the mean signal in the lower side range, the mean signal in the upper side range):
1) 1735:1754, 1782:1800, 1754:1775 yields -0.140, 2.02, 1.15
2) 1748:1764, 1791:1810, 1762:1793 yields 0.029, 1.98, 1.19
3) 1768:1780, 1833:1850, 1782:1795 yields 0.475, 1.79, 1.97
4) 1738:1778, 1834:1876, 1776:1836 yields 0.253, 1.92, 1.97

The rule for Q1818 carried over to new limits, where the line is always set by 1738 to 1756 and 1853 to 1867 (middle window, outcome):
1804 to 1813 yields 2.1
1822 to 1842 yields 0.4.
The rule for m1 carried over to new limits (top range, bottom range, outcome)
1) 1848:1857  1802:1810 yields 1.40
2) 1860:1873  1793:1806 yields 1.77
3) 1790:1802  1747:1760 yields 0.54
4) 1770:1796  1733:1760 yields 0.71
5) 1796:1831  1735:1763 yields 0.80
